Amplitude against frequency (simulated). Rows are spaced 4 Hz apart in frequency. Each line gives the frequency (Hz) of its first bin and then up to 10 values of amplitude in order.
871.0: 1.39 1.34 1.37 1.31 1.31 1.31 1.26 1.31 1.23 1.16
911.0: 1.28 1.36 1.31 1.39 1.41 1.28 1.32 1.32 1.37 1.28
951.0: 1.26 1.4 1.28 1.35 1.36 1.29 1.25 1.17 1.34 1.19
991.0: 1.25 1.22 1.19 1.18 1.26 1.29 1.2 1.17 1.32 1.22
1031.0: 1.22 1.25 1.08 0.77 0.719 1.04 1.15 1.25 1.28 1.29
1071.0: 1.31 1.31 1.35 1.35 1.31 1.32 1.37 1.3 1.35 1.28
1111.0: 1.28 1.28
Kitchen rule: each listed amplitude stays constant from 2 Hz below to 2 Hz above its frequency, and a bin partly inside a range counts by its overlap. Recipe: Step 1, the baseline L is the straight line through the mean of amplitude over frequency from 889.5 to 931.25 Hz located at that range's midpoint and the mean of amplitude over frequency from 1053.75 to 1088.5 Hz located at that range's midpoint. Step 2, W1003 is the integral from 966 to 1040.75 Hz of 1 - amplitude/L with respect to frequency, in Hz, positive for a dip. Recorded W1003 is 3.6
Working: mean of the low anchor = 1.3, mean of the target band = 1.23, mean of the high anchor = 1.29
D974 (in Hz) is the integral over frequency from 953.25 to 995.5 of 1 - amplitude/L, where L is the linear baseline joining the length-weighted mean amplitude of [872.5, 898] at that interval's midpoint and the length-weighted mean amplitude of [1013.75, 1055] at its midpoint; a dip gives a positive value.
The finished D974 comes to -3.4 Hz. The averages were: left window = 1.32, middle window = 1.28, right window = 1.1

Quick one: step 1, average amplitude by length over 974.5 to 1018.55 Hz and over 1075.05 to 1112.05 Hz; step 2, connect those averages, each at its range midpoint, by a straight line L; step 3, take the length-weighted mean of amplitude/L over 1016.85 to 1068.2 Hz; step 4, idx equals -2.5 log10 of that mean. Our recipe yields 0.13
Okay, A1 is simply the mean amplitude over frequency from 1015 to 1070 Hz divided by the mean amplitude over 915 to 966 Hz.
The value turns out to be 0.86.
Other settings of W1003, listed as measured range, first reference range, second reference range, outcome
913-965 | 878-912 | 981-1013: -2.9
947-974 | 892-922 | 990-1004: -1.8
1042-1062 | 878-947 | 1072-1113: 4.7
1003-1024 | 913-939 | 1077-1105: 1.6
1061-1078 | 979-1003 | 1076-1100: 0.2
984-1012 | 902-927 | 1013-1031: 0.4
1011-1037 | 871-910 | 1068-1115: 1.5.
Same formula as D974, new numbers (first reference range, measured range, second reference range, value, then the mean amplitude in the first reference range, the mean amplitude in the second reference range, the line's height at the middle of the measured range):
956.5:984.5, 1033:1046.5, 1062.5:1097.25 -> 3.2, 1.29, 1.32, 1.31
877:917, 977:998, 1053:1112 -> 1.0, 1.29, 1.3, 1.3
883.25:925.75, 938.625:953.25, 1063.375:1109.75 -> -0.1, 1.29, 1.32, 1.3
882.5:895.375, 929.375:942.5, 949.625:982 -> -0.2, 1.3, 1.3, 1.3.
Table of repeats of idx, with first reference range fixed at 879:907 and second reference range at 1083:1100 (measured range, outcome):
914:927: -0.06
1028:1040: 0.11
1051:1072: 0.08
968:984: 0.03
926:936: -0.03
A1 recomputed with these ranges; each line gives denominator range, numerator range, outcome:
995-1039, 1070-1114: 1.08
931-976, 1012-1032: 0.93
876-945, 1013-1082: 0.90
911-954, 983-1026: 0.93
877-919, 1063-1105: 1.03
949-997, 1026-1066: 0.86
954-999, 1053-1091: 1.01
